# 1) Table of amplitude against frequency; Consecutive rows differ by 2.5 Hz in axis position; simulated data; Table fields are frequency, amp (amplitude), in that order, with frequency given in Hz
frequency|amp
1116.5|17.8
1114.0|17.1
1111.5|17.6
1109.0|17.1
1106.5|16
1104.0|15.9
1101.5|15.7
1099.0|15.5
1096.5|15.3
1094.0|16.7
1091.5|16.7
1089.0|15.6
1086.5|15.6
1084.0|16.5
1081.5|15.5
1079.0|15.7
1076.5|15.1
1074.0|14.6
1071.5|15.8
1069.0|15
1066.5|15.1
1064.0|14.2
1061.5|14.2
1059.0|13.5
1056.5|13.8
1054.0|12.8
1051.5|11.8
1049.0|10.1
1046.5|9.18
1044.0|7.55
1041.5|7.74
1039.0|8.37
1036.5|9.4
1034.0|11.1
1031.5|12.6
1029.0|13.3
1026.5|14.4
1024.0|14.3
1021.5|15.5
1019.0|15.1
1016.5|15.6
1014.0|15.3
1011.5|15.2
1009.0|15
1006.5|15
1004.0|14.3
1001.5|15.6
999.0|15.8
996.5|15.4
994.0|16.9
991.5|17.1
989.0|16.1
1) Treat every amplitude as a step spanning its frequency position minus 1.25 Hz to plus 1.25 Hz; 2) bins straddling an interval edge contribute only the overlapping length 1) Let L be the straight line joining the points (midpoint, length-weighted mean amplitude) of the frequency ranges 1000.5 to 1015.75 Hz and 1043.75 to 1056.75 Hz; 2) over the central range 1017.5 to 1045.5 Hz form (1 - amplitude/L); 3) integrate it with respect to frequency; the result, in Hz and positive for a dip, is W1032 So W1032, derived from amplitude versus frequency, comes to 2.5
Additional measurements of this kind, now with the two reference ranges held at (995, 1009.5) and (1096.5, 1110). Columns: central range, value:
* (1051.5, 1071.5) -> 2.0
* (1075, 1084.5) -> 0.1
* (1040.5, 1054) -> 5.1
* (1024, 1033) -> 1.1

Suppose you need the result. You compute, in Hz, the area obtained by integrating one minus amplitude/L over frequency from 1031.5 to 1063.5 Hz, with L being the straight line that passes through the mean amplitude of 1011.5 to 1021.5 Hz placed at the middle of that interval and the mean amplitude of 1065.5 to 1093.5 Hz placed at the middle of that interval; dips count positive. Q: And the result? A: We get 9.4 Hz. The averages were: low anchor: 15.3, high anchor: 15.6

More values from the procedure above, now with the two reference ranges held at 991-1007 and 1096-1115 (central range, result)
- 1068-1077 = 0.6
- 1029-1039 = 3.1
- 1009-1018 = 0.3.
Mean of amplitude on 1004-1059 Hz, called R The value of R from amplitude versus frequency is 12.6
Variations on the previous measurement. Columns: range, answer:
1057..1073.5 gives 14.6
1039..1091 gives 13.4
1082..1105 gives 15.9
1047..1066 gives 12.9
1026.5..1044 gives 10.5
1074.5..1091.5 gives 15.7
